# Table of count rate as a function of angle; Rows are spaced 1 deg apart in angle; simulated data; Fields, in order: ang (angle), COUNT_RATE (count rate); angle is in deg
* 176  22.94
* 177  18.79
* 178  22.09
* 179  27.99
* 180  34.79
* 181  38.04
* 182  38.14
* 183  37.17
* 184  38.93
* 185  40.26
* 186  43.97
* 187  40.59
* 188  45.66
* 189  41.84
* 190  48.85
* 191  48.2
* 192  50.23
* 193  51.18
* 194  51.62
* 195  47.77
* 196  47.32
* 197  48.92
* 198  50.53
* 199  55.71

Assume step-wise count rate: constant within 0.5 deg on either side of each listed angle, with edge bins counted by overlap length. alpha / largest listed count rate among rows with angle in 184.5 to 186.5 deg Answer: 43.97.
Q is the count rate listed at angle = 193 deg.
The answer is 51.18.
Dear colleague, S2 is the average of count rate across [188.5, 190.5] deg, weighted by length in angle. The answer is 45.3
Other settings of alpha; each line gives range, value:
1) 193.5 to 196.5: 51.62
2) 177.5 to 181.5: 38.04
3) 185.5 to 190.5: 48.85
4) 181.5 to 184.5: 38.93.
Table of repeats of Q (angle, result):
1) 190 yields 48.85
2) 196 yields 47.32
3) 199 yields 55.71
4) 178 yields 22.09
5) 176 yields 22.94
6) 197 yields 48.92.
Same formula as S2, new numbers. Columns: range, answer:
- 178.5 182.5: 34.7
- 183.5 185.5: 39.6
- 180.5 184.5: 38.1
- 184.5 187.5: 41.6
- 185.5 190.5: 44.2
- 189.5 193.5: 49.6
